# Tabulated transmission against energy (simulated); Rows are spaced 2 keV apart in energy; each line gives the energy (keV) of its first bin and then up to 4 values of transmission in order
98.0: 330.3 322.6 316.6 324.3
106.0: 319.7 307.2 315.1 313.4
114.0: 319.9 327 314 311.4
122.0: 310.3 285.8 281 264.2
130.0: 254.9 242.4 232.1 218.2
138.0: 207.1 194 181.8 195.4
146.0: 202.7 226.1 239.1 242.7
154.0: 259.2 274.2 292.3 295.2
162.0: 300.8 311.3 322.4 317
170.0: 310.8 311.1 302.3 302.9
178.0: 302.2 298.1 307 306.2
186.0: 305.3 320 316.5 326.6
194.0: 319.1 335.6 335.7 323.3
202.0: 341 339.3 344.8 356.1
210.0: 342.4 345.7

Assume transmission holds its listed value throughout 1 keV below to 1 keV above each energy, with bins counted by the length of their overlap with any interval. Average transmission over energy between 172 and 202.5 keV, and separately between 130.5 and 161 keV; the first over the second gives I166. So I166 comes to 1.35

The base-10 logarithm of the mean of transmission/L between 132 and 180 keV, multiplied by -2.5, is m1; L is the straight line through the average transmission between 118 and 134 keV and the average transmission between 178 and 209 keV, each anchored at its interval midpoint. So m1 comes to 0.14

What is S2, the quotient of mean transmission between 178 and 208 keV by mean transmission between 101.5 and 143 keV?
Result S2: 1.16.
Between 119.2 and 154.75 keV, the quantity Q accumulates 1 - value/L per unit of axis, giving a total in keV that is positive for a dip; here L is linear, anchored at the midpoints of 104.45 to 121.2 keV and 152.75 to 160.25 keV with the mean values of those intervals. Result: 6.5 keV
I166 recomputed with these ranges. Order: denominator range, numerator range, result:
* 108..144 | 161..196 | 1.16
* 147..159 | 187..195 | 1.25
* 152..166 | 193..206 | 1.16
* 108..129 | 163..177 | 1.02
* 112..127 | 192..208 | 1.09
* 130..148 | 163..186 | 1.45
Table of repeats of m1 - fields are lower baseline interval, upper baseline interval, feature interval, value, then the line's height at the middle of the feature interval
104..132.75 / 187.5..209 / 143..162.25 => 0.243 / 314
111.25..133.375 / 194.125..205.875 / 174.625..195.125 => 0.054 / 326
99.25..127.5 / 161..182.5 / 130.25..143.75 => 0.402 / 310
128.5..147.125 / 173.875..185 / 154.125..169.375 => -0.129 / 266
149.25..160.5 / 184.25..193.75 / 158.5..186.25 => -0.054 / 292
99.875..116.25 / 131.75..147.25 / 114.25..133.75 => -0.096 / 262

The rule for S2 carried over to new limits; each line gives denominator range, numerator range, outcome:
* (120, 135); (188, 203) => 1.21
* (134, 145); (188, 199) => 1.61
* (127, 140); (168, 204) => 1.36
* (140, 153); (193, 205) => 1.56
